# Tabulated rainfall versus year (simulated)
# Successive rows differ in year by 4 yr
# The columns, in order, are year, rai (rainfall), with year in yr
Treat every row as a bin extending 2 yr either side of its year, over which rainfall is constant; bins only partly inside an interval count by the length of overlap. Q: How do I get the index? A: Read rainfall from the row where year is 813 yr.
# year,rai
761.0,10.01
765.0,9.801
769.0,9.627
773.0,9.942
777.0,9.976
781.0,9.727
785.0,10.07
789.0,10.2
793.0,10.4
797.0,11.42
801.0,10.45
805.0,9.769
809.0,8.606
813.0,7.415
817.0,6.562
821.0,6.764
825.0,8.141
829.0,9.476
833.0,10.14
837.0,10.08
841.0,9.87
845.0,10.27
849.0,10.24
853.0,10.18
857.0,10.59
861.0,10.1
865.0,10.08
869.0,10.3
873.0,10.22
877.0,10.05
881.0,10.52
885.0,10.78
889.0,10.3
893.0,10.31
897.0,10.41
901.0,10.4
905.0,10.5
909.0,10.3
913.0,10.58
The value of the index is 7.415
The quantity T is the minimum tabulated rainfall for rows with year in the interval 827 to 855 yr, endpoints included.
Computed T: 9.476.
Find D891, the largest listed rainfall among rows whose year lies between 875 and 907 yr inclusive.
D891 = 10.78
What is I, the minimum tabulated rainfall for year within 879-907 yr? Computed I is 10.3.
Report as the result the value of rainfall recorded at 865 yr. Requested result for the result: 10.08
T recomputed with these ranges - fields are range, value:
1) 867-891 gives 10.05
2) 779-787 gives 9.727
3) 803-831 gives 6.562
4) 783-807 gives 9.769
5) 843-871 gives 10.08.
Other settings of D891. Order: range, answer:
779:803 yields 11.42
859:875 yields 10.3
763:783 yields 9.976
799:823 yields 10.45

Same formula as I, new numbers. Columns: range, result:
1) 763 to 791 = 9.627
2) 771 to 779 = 9.942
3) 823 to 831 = 8.141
